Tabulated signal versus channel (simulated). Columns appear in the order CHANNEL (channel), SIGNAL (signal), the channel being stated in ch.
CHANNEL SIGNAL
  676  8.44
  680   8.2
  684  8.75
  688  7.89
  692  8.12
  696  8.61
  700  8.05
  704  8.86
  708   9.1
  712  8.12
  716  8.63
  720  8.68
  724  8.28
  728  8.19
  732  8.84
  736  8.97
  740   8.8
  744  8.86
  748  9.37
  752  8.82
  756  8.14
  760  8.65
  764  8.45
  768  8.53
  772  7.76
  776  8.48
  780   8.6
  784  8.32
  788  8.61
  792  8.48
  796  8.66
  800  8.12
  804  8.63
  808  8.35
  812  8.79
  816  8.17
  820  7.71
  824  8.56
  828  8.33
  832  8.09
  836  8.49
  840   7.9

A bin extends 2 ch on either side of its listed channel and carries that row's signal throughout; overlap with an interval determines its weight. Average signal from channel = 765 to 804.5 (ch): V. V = 8.41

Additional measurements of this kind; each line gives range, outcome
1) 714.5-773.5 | 8.6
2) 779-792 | 8.5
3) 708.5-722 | 8.55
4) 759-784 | 8.39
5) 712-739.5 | 8.57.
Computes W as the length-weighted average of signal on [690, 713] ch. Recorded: 8.49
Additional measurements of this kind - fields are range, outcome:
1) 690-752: 8.64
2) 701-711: 8.8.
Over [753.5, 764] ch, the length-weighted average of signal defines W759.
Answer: 8.43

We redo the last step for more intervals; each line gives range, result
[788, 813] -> 8.5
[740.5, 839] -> 8.46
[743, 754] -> 9.03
